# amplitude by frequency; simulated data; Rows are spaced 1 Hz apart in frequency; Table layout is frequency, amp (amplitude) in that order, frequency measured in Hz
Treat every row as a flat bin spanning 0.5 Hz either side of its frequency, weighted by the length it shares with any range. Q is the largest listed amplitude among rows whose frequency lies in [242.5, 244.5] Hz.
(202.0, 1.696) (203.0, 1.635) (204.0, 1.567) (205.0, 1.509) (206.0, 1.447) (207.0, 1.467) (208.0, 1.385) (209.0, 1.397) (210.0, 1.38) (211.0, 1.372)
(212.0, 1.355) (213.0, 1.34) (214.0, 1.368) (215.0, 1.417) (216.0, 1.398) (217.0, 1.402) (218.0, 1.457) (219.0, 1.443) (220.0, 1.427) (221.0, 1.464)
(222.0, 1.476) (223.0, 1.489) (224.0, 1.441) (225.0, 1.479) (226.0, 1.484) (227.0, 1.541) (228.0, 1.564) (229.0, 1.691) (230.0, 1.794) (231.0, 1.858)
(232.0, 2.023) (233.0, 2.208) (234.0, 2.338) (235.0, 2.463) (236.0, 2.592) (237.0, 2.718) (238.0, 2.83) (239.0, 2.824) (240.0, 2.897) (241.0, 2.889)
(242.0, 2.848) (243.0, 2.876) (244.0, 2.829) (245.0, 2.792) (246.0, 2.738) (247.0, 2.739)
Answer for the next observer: 2.876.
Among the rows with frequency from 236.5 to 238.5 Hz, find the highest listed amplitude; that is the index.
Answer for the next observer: 2.83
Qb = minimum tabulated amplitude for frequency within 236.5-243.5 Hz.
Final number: 2.718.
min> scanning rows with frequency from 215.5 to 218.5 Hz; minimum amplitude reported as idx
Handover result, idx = 1.398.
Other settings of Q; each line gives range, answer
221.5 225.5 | 1.489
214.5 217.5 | 1.417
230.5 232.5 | 2.023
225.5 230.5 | 1.794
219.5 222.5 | 1.476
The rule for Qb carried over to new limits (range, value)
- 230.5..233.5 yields 1.858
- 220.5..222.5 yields 1.464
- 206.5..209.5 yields 1.385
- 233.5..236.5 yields 2.338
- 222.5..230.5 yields 1.441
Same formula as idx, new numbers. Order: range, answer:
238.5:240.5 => 2.824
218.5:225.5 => 1.427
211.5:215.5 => 1.34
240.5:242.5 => 2.848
